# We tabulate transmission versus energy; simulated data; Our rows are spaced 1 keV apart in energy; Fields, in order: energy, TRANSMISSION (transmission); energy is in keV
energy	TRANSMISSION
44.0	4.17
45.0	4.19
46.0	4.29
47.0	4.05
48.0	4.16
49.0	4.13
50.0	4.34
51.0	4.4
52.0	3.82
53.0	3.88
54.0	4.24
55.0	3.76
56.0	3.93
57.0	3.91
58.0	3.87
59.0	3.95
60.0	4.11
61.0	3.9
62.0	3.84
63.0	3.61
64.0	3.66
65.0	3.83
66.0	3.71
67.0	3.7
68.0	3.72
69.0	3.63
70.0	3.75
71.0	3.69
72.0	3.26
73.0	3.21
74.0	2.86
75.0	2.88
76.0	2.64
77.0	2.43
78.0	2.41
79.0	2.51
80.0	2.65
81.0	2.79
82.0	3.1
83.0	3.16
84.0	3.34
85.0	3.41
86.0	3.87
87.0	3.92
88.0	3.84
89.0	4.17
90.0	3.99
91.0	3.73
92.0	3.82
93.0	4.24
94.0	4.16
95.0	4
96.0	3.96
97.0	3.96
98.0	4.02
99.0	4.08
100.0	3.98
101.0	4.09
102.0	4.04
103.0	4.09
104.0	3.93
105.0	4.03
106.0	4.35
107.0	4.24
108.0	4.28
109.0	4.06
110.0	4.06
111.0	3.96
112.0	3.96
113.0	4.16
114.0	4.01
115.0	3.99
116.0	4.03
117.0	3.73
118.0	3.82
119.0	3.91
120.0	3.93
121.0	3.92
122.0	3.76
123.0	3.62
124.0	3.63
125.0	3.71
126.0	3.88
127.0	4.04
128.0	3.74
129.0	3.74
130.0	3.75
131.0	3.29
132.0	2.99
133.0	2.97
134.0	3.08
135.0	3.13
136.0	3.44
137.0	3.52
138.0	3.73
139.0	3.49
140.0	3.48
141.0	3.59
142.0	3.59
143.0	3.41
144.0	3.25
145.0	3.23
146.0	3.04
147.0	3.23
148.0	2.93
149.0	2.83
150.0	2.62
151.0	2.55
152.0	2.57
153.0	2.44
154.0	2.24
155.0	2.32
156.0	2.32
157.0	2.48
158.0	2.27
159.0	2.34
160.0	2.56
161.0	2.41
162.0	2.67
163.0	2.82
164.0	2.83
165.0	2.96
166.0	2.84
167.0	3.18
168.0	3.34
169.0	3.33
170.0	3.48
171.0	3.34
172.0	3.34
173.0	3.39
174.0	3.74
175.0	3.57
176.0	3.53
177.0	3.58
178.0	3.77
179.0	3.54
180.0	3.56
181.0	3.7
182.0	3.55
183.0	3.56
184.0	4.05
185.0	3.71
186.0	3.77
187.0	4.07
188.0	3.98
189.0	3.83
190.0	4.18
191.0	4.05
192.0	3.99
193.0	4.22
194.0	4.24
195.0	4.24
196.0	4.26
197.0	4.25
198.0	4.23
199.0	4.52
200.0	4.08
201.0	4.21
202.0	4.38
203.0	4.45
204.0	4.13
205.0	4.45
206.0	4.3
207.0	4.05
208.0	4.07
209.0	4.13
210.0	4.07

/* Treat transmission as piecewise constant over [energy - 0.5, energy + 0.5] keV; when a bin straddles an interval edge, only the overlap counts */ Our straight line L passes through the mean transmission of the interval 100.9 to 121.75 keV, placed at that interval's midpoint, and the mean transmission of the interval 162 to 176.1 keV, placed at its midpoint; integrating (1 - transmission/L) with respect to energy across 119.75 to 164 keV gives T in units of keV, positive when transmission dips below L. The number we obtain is 5.9 keV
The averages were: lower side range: 4.02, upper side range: 3.23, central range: 3.14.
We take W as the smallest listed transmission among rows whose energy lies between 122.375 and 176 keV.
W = 2.24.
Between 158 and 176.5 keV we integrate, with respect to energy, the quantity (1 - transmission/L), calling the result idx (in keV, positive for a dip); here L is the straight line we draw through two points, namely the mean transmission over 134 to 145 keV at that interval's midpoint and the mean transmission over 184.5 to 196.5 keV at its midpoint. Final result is 3.4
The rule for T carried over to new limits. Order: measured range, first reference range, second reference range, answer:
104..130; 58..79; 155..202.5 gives -3.5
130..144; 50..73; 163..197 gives 1.3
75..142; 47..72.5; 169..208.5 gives 3.7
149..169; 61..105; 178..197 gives 6.2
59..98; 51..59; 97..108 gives 4.8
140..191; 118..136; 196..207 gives 9.8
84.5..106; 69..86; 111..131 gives -3.8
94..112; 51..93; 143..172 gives -4.3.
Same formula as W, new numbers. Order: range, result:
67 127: 2.41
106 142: 2.97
